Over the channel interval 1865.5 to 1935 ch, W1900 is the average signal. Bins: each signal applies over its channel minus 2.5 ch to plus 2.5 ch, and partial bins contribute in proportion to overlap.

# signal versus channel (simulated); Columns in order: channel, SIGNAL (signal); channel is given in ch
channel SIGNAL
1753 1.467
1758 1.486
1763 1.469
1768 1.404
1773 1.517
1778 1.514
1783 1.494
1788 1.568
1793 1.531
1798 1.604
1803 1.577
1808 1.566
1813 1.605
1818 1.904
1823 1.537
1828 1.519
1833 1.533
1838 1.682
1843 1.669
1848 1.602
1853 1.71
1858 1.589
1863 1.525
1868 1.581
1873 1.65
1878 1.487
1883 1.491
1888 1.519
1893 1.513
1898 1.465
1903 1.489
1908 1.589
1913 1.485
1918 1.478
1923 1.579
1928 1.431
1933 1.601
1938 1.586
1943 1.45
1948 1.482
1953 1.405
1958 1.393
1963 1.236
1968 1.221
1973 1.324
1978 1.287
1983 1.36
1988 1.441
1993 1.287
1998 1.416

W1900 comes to 1.53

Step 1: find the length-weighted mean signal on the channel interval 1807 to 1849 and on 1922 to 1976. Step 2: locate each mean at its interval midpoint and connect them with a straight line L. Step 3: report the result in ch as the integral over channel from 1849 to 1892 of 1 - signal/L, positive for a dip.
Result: -0.4 ch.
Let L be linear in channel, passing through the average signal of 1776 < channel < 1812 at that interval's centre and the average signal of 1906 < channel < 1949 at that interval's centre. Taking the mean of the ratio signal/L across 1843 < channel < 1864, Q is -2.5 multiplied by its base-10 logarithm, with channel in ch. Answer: -0.056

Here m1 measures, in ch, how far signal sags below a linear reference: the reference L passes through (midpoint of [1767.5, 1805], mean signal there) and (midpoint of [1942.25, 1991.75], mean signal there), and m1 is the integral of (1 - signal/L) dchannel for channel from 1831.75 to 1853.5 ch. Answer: -2.4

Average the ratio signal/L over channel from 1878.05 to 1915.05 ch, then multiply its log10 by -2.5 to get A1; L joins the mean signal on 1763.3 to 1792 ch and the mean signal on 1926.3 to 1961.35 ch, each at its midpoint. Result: -0.02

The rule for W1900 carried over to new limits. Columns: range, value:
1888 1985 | 1.44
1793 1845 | 1.61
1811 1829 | 1.65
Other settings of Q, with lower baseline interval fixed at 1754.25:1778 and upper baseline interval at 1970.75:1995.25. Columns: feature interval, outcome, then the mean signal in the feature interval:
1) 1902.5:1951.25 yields -0.11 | 1.52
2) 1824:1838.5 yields -0.09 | 1.56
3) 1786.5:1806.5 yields -0.08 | 1.57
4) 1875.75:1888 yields -0.07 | 1.5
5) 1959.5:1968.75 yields 0.09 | 1.25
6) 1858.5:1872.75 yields -0.12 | 1.57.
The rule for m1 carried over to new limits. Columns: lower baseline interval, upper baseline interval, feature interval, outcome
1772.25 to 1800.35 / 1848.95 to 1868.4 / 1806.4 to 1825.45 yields -1.1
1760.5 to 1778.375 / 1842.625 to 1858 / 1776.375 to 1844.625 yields -1.4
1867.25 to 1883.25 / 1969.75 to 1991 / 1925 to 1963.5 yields -1.1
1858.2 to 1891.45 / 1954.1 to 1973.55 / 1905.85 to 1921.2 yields -0.9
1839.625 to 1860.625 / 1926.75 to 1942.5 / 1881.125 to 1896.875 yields 0.9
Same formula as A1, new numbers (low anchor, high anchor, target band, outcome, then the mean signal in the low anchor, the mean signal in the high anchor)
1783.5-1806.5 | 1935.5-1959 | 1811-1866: -0.06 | 1.56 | 1.47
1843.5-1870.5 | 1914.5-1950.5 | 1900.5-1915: 0.02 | 1.61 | 1.51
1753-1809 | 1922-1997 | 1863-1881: -0.08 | 1.52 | 1.4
